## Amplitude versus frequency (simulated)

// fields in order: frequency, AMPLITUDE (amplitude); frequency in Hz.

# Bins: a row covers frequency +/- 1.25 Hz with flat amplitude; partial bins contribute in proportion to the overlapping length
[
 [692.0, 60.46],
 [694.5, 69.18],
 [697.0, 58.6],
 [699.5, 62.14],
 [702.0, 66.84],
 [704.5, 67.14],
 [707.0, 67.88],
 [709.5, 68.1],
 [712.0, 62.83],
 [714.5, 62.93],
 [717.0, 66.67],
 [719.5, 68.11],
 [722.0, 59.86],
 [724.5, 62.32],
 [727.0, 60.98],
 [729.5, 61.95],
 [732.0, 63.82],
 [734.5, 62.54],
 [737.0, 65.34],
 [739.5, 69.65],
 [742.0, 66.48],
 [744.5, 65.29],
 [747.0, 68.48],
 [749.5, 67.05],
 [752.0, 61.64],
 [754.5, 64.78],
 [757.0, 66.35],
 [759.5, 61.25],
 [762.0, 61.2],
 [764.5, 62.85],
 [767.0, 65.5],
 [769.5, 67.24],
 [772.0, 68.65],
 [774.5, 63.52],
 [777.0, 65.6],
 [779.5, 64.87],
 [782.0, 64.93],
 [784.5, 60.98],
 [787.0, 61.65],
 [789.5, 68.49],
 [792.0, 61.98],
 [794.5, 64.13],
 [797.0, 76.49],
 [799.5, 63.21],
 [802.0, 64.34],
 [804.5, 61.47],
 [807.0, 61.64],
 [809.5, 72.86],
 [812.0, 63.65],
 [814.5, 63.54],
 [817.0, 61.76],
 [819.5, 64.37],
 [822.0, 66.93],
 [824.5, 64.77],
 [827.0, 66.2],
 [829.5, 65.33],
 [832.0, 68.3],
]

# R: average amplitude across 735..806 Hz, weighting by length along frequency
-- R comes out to 65.1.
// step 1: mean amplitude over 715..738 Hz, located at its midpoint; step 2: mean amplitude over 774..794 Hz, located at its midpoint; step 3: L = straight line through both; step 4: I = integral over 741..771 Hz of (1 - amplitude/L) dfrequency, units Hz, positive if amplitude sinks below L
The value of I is -0.5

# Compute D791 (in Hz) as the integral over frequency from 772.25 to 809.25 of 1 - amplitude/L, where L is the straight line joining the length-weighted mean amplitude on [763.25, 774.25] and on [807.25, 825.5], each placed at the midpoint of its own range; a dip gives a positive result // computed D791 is 0.4 Hz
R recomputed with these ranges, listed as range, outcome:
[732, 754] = 65.7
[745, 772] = 64.8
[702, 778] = 64.9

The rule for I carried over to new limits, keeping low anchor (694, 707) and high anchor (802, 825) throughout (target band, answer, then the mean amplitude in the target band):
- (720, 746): 0.3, 64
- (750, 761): 0.2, 63.7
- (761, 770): 0.1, 64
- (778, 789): 0.2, 63.5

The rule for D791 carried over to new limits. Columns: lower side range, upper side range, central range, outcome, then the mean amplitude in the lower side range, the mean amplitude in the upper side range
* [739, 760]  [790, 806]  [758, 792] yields 0.6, 65.7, 65.4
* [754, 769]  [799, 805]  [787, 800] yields -0.7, 63.8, 63.2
